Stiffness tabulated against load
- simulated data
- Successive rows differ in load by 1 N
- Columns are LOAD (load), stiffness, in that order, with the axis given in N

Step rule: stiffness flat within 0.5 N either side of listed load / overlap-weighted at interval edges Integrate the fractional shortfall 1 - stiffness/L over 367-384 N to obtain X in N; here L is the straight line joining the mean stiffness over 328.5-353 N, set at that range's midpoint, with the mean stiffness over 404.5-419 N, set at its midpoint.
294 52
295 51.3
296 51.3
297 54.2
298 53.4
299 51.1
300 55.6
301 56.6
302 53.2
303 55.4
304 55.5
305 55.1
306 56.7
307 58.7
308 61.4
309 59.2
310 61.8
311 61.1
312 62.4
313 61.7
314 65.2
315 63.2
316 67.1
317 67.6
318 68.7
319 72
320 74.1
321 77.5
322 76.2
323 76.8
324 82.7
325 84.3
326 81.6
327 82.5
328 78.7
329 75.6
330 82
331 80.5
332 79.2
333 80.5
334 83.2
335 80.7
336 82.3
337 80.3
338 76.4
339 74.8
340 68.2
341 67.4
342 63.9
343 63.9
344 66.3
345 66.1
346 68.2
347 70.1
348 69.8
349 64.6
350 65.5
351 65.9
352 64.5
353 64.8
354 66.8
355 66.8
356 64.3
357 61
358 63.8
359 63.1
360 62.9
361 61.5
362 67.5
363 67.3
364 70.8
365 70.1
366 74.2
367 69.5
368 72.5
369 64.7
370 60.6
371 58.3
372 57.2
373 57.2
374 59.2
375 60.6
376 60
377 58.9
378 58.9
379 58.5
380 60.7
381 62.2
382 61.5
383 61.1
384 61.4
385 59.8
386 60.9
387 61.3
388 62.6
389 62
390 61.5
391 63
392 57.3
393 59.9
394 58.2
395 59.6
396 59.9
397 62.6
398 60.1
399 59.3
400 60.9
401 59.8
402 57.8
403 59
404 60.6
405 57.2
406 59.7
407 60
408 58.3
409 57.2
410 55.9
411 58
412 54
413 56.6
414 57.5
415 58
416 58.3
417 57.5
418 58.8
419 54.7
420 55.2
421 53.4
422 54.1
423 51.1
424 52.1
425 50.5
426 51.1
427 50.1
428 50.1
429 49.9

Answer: 1.1 N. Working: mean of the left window 72.3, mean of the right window 57.5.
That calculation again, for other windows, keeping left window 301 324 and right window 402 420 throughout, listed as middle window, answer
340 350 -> -0.7 N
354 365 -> -0.7 N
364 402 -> -1.3 N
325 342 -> -4.1 N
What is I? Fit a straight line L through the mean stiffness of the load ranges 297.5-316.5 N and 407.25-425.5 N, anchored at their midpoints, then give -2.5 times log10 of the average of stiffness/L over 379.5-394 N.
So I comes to -0.08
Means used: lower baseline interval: 58.7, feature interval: 61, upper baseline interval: 55.7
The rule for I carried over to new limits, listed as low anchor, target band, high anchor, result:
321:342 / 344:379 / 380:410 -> 0.083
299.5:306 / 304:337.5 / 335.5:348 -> -0.150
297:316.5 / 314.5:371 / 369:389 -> -0.195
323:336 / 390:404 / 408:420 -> 0.033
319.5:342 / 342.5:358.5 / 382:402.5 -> 0.105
